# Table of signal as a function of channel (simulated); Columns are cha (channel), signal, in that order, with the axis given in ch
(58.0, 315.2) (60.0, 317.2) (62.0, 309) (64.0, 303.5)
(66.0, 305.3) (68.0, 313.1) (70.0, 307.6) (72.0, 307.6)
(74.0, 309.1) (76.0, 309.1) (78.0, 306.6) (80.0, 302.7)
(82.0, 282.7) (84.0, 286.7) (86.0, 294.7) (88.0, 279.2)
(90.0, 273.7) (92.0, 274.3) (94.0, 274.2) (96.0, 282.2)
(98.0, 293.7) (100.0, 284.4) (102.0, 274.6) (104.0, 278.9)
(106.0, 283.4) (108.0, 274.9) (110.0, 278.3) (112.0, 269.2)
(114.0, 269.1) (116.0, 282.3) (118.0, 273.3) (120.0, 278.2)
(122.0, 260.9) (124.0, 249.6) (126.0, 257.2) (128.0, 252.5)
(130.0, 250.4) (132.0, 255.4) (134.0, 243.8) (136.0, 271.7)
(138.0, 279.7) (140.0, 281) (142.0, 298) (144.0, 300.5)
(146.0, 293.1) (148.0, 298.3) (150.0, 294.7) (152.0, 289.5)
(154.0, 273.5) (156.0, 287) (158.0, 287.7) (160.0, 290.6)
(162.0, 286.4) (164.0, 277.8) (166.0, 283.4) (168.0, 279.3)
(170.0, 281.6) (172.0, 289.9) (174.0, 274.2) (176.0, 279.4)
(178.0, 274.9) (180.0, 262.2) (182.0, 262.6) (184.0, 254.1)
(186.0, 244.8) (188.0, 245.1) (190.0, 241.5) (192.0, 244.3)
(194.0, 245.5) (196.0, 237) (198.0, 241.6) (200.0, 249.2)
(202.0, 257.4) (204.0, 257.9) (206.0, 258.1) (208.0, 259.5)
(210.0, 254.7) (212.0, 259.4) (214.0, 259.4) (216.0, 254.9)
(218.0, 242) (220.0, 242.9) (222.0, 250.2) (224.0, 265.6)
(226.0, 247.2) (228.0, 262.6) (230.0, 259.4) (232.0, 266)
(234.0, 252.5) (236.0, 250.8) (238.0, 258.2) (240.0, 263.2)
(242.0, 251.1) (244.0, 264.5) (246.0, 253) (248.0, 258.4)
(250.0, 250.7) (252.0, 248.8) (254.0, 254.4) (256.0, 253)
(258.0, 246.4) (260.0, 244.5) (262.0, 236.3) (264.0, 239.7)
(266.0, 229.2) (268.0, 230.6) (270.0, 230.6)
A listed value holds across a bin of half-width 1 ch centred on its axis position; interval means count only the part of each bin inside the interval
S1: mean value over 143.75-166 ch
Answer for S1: 288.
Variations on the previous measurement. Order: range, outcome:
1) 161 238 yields 259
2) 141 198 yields 274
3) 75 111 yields 285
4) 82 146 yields 275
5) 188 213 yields 250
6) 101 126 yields 272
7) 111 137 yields 263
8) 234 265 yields 252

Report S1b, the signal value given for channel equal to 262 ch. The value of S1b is 236.3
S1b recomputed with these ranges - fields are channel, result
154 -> 273.5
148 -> 298.3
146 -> 293.1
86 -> 294.7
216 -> 254.9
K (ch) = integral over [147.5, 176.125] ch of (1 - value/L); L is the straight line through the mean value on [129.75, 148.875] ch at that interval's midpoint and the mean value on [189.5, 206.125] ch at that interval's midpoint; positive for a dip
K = -2.0 ch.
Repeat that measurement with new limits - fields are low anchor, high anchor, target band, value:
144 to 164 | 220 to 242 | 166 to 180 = 0.1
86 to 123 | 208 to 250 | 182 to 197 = 1.0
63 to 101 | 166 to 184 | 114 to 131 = 1.3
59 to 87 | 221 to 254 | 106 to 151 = 2.2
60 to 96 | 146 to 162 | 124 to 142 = 1.7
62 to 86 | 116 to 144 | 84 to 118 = 0.8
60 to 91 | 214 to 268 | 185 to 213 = 1.5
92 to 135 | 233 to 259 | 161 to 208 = -0.1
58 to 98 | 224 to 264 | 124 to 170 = 0.1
